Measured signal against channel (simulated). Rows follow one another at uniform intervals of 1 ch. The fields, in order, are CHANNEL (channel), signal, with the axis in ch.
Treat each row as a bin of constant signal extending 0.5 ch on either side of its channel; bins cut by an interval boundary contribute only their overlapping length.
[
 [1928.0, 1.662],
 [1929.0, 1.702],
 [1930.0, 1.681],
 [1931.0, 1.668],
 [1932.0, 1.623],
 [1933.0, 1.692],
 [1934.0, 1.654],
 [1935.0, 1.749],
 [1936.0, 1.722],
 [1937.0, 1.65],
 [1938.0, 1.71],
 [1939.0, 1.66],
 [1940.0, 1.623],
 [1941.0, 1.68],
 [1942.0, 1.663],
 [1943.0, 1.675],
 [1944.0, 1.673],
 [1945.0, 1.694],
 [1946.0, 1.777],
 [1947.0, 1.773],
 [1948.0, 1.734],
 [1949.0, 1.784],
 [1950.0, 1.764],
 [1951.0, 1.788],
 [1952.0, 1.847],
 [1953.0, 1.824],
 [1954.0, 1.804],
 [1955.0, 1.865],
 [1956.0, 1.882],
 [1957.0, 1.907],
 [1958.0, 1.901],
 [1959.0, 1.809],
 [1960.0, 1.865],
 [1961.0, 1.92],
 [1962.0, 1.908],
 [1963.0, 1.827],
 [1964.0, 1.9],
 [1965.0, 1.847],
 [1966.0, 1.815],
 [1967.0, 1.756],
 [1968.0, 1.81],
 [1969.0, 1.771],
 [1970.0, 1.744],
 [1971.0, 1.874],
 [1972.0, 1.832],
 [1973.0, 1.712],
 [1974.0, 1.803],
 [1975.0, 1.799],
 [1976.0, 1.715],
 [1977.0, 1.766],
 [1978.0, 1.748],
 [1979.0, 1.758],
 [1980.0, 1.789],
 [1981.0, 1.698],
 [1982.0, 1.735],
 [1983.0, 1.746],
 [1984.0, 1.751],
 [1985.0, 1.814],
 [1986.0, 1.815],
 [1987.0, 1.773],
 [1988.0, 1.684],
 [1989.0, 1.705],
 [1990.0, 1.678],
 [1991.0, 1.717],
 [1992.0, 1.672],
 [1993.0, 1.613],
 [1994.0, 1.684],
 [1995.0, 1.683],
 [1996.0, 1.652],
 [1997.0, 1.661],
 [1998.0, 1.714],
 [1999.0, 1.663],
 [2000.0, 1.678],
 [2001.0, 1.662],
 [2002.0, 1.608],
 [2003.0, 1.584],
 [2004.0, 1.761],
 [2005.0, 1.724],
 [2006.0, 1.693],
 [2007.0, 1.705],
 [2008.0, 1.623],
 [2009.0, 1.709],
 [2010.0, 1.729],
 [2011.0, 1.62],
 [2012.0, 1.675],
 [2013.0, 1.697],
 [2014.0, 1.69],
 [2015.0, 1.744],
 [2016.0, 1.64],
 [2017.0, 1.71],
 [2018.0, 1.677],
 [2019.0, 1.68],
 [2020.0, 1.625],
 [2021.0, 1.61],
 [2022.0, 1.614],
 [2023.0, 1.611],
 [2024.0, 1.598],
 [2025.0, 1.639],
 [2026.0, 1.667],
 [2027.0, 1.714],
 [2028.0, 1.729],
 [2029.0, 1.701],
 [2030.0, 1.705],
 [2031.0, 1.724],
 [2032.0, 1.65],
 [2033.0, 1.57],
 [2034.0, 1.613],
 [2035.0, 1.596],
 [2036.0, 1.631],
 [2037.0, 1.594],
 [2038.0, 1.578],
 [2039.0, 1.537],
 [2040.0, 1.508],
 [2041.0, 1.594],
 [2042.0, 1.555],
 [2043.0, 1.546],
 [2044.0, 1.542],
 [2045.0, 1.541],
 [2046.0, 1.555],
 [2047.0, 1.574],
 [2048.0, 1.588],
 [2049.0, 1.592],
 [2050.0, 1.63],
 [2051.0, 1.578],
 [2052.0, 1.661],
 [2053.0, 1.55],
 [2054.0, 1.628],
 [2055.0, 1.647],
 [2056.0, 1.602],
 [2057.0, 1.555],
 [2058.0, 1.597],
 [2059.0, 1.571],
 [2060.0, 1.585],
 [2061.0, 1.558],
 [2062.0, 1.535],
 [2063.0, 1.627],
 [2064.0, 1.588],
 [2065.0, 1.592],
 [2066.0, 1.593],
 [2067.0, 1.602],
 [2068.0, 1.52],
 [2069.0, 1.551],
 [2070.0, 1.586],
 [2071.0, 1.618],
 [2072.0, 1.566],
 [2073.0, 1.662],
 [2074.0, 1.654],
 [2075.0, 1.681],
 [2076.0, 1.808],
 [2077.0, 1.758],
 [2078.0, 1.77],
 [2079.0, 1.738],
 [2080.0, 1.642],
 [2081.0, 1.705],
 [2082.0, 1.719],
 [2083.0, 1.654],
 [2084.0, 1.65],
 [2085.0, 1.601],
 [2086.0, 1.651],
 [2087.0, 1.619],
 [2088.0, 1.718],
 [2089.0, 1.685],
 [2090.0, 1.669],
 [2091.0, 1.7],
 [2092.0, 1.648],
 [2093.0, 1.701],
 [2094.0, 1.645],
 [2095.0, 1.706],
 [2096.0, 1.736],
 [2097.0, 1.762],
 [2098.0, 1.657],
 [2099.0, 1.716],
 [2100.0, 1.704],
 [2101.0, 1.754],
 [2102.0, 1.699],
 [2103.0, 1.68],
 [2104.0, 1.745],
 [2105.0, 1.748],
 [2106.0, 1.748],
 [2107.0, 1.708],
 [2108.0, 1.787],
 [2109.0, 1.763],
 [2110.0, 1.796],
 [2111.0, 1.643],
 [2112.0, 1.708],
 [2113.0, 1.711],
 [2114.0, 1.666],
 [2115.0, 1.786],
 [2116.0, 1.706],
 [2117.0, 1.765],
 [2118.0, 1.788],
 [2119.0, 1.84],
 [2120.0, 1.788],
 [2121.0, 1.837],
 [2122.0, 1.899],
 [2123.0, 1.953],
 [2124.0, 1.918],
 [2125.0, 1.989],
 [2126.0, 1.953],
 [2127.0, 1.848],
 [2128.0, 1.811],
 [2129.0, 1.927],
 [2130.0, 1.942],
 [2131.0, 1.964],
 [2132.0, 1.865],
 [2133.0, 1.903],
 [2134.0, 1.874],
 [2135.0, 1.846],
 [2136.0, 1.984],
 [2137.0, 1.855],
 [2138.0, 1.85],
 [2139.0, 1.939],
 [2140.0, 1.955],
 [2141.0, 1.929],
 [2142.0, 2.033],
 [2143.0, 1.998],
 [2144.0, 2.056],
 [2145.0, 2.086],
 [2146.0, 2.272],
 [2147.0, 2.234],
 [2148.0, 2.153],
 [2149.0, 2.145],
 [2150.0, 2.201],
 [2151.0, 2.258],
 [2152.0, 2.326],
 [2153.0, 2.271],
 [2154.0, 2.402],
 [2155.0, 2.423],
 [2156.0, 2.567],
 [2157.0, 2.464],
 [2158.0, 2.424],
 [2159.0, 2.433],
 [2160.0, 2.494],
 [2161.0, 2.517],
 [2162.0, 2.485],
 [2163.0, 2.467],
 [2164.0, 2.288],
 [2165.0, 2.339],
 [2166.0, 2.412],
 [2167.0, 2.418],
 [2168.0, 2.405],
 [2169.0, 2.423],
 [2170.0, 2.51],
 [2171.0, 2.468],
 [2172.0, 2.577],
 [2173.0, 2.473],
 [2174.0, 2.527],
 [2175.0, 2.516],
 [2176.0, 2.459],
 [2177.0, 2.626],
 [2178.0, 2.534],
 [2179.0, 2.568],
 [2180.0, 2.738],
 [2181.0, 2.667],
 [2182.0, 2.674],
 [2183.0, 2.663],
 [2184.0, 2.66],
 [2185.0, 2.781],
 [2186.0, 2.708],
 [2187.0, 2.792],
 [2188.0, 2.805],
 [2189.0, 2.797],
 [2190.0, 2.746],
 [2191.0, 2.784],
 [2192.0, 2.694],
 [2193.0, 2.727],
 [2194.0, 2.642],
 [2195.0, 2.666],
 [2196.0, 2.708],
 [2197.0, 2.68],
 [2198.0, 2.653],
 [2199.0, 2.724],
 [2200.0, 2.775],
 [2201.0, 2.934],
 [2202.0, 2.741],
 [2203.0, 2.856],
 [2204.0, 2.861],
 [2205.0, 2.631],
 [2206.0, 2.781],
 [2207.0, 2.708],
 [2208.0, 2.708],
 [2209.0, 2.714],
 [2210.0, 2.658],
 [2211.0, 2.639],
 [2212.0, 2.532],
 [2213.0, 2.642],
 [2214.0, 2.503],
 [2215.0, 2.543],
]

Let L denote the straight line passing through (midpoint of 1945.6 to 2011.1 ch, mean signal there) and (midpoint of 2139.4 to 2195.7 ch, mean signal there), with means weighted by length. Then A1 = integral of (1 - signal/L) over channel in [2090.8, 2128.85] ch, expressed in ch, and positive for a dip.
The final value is 8.1 ch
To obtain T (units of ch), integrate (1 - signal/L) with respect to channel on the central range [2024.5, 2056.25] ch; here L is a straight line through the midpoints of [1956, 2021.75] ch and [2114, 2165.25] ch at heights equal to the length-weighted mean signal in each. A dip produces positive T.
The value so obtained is 4.1 ch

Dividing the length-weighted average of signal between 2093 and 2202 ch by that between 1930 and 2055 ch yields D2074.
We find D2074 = 1.29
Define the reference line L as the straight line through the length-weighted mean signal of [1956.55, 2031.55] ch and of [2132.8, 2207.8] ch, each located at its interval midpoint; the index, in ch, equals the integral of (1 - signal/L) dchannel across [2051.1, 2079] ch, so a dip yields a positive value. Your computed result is 5.56 ch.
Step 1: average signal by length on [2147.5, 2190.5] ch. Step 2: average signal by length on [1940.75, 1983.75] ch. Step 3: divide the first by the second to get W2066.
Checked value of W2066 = 1.4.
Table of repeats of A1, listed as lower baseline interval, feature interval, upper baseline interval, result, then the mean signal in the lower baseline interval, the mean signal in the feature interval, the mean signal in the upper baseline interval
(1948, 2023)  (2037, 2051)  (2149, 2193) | 3.0 ch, 1.74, 1.57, 2.53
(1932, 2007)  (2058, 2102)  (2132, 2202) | 9.7 ch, 1.75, 1.66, 2.42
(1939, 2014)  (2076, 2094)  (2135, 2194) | 3.7 ch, 1.75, 1.69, 2.41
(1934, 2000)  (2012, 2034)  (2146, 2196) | 3.4 ch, 1.76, 1.67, 2.52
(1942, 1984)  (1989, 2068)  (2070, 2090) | 4.4 ch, 1.79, 1.63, 1.68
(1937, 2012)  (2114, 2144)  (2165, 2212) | 6.4 ch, 1.75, 1.89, 2.65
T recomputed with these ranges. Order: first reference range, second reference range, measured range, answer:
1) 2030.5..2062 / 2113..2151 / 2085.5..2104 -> 0.9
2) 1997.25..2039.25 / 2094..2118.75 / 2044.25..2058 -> 0.8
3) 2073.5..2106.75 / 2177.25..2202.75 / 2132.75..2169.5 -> 1.6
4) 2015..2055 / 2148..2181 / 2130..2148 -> 2.4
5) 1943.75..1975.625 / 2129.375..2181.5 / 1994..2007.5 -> 1.7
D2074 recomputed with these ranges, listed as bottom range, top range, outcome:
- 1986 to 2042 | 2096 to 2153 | 1.14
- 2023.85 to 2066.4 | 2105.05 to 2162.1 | 1.25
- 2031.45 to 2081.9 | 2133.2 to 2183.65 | 1.45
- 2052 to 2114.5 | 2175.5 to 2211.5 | 1.63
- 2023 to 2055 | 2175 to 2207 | 1.68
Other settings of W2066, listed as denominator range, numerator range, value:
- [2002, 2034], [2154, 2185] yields 1.50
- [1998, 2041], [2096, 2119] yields 1.05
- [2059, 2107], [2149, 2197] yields 1.53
